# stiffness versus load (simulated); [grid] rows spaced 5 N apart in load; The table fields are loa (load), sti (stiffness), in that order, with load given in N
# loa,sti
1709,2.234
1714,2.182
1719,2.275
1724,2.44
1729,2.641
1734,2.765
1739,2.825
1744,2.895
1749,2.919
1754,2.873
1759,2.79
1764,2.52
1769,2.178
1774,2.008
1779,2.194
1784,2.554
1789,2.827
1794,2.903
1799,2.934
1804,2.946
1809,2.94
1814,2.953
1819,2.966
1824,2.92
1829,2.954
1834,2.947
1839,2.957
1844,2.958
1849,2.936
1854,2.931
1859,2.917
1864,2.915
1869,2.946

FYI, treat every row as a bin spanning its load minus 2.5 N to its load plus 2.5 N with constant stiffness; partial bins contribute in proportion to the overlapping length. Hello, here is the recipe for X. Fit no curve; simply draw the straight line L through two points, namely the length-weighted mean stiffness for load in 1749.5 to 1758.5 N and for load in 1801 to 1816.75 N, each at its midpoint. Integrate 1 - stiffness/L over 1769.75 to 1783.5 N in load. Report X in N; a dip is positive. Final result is 3.4 N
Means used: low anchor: 2.86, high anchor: 2.95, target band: 2.18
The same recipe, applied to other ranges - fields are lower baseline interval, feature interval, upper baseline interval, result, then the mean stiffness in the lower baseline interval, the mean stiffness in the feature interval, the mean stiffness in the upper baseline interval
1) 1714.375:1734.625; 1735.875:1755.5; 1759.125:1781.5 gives -4.0 N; 2.47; 2.87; 2.28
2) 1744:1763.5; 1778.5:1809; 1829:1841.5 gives 1.2 N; 2.83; 2.78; 2.95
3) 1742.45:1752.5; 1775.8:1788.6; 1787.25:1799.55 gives 2.0 N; 2.9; 2.43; 2.88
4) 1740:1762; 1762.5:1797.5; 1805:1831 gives 5.2 N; 2.86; 2.47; 2.95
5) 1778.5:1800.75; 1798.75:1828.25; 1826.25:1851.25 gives -1.2 N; 2.72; 2.94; 2.95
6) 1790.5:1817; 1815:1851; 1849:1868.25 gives -0.3 N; 2.93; 2.95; 2.93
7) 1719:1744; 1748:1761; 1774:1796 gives -1.3 N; 2.65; 2.86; 2.54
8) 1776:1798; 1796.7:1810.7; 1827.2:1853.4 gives -1.1 N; 2.63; 2.94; 2.95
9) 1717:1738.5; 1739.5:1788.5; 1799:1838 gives 2.5 N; 2.56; 2.57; 2.95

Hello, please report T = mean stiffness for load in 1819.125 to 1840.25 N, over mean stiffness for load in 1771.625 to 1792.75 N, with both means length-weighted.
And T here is 1.21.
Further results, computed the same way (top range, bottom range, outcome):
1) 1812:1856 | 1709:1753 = 1.13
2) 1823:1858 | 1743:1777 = 1.14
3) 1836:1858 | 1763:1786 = 1.30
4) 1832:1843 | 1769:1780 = 1.40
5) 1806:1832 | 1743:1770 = 1.09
